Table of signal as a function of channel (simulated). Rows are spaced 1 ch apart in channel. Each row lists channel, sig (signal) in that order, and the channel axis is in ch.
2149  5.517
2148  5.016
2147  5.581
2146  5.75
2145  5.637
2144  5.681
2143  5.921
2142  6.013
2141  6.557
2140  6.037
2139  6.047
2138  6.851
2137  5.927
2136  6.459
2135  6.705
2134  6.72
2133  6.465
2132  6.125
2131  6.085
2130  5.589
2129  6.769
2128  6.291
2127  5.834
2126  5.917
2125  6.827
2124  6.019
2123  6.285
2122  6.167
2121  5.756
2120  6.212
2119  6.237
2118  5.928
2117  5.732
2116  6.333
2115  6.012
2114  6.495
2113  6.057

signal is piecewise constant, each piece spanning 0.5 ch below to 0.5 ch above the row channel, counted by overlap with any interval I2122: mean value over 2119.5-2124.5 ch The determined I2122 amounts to 6.09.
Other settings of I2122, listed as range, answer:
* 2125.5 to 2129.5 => 6.2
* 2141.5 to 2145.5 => 5.81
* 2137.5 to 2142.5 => 6.3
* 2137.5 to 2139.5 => 6.45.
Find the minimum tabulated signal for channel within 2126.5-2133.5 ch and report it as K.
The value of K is 5.589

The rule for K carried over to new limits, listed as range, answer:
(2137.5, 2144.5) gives 5.681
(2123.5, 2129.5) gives 5.834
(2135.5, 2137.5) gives 5.927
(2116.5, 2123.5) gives 5.732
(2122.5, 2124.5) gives 6.019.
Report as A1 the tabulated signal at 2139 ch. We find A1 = 6.047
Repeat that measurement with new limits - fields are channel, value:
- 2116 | 6.333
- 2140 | 6.037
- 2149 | 5.517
